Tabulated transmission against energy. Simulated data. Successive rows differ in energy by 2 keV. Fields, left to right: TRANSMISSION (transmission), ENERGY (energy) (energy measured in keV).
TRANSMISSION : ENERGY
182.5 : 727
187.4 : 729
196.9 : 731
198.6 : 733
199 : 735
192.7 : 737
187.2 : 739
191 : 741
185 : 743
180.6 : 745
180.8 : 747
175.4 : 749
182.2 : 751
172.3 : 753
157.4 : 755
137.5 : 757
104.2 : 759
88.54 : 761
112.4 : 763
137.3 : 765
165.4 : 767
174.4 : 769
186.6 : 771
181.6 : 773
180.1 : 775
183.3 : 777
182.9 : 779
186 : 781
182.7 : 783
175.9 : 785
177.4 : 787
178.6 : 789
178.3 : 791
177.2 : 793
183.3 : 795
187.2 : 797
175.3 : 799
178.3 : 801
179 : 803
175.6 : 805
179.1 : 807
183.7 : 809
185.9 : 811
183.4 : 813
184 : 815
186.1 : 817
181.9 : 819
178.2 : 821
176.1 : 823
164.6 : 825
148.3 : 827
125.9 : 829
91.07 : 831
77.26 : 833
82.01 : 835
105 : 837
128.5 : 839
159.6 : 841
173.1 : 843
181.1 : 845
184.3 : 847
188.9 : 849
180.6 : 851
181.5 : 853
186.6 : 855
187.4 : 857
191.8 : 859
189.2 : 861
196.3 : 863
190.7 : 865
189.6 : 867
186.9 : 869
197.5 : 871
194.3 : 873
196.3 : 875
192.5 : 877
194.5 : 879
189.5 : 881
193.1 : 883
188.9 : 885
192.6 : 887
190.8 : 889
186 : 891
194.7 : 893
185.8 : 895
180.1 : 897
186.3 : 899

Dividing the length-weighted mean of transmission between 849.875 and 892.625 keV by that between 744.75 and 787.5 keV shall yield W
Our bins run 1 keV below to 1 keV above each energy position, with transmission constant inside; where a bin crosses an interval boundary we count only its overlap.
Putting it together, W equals 1.17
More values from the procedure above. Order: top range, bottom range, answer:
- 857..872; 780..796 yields 1.06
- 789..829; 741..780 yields 1.09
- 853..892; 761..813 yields 1.10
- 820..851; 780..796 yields 0.81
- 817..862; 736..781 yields 0.95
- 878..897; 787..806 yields 1.06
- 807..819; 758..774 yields 1.28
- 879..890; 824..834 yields 1.58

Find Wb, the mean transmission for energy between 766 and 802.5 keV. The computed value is 180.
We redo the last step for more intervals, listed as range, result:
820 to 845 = 136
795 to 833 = 168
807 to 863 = 163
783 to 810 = 179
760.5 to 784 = 165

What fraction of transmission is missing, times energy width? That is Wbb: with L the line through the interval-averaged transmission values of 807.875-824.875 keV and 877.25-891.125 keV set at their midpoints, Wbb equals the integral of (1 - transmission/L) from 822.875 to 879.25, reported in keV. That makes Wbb 6.1 keV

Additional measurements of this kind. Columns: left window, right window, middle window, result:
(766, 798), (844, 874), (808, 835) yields 4.1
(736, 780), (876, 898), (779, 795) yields -0.8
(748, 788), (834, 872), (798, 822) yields -1.9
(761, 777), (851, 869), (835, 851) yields 2.3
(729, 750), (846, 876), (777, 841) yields 8.5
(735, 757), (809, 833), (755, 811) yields 0.7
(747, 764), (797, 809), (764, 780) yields -1.8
